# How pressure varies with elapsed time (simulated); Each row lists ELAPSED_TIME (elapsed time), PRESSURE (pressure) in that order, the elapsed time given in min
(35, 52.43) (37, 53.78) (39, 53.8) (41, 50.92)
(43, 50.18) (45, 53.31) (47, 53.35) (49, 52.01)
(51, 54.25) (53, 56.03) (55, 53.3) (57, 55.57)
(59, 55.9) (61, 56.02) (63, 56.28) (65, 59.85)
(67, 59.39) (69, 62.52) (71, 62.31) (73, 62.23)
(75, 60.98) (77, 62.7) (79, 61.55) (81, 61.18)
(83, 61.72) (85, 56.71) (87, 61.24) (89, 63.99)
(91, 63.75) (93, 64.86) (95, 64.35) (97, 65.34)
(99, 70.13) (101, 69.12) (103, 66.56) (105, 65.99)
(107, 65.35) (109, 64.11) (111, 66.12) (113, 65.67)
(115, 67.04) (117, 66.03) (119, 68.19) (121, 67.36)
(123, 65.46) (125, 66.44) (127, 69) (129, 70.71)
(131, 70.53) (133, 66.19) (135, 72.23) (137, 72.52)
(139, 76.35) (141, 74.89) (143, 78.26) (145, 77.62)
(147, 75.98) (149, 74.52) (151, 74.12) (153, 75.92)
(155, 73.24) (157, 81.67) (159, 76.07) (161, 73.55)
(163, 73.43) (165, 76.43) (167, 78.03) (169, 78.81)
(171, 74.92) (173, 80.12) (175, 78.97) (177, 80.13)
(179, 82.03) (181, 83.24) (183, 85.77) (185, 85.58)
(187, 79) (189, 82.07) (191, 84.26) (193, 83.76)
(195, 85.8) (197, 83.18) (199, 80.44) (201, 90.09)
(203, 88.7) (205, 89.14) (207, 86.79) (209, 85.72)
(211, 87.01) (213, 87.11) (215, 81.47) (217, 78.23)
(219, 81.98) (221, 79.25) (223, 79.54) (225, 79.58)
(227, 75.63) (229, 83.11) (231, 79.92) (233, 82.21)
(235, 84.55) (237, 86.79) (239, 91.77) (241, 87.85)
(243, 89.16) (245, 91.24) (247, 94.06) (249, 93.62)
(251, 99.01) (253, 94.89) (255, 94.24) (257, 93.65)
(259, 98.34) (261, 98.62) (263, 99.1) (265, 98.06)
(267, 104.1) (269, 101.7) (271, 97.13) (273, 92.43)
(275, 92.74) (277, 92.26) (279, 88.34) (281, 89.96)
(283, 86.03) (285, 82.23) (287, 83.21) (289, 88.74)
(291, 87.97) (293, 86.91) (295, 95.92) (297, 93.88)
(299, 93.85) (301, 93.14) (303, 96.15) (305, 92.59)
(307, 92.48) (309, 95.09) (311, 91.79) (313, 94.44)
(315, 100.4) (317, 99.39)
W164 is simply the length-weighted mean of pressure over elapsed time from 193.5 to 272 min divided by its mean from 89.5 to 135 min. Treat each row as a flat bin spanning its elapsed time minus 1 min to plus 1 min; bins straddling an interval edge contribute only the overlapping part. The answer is 1.3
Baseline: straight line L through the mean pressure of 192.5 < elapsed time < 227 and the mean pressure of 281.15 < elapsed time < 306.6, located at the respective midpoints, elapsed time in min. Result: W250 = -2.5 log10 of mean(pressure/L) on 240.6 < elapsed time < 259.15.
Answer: -0.08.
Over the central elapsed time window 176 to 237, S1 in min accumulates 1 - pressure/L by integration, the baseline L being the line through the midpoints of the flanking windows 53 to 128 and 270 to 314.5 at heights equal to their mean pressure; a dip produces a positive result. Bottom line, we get -3.1 min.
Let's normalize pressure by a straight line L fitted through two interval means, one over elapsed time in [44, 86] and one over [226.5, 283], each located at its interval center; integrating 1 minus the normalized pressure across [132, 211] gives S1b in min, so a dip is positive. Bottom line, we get -2.5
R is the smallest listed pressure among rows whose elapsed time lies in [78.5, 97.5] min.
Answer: 56.71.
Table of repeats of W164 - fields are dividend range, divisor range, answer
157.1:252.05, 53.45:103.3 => 1.36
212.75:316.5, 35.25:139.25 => 1.45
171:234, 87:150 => 1.20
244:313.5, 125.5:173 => 1.25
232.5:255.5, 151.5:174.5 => 1.19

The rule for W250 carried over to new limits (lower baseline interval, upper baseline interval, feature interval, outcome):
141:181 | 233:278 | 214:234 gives 0.107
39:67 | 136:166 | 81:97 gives -0.003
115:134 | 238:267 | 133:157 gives -0.043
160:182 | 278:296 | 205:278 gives -0.069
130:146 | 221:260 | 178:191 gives -0.038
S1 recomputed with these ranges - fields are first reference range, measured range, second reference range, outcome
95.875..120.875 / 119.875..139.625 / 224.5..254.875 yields 0.2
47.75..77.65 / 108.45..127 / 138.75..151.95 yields 0.9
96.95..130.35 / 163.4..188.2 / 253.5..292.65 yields -0.9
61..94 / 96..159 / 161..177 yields -0.5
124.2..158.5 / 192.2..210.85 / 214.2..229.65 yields -1.9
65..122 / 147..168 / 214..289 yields -0.4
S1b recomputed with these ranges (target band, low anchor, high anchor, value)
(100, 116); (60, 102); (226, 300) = 0.1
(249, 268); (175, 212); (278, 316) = -1.9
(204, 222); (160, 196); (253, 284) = 0.4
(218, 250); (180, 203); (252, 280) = 2.1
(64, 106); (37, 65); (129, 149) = -1.0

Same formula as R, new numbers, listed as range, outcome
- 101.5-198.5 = 64.11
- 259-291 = 82.23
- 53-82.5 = 53.3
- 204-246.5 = 75.63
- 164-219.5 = 74.92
